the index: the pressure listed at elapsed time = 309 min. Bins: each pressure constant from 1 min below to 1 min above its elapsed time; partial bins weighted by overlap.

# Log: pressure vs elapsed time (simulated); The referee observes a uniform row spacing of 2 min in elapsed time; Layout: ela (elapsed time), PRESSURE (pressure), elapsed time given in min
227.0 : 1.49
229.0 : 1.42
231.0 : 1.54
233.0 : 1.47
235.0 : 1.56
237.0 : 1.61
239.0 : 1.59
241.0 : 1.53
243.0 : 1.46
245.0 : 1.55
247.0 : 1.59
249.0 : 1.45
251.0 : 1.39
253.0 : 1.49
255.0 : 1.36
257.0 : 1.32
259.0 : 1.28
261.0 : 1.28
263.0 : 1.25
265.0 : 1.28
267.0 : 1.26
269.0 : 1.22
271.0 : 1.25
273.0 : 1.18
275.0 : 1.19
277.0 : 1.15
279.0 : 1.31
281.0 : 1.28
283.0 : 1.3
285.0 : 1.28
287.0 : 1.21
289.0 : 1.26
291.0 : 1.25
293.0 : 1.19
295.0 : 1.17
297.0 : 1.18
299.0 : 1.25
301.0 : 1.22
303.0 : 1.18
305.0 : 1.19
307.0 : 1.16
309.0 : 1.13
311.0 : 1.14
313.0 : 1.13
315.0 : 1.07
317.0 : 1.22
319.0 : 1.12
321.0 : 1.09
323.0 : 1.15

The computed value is 1.13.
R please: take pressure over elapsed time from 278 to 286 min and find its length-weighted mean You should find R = 1.29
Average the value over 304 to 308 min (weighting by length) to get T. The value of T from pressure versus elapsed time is 1.17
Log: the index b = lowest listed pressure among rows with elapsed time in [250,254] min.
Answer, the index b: 1.39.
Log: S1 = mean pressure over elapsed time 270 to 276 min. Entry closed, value 1.21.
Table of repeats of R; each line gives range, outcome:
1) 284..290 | 1.25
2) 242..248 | 1.53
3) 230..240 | 1.55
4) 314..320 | 1.14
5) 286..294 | 1.23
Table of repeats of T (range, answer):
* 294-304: 1.2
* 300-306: 1.2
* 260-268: 1.27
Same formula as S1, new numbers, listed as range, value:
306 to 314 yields 1.14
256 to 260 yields 1.3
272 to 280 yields 1.21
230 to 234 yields 1.5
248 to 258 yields 1.4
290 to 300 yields 1.21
